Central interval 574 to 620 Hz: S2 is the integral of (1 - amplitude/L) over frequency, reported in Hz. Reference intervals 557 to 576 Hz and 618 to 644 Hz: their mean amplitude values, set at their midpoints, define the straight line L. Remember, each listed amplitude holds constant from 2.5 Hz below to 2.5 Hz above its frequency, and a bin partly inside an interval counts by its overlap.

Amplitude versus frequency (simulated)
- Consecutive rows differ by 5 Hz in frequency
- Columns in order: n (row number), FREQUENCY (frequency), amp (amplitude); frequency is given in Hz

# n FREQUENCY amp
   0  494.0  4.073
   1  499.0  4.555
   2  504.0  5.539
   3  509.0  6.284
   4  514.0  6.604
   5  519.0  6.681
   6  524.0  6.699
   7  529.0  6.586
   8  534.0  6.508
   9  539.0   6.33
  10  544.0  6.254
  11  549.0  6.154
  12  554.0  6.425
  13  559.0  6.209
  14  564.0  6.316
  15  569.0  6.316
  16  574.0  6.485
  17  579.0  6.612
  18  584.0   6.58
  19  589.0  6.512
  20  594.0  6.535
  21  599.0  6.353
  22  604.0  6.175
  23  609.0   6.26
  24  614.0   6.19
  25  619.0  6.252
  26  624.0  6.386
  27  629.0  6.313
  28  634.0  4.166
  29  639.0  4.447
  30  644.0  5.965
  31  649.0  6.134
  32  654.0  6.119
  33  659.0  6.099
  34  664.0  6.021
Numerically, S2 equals -3.5 Hz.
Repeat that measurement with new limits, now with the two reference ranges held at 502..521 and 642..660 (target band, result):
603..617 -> -0.2 Hz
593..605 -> -0.4 Hz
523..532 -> -0.5 Hz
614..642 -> 2.4 Hz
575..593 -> -1.1 Hz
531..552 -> -0.3 Hz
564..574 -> -0.3 Hz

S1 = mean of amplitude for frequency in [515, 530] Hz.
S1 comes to 6.66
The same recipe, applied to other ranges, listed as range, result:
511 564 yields 6.44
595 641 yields 5.88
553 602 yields 6.43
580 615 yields 6.39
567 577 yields 6.42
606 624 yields 6.25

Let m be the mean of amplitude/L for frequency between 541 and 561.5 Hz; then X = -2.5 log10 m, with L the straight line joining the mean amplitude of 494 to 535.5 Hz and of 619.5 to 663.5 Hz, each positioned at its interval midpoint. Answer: -0.05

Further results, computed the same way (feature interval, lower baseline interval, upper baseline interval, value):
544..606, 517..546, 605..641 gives -0.041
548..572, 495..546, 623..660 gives -0.055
